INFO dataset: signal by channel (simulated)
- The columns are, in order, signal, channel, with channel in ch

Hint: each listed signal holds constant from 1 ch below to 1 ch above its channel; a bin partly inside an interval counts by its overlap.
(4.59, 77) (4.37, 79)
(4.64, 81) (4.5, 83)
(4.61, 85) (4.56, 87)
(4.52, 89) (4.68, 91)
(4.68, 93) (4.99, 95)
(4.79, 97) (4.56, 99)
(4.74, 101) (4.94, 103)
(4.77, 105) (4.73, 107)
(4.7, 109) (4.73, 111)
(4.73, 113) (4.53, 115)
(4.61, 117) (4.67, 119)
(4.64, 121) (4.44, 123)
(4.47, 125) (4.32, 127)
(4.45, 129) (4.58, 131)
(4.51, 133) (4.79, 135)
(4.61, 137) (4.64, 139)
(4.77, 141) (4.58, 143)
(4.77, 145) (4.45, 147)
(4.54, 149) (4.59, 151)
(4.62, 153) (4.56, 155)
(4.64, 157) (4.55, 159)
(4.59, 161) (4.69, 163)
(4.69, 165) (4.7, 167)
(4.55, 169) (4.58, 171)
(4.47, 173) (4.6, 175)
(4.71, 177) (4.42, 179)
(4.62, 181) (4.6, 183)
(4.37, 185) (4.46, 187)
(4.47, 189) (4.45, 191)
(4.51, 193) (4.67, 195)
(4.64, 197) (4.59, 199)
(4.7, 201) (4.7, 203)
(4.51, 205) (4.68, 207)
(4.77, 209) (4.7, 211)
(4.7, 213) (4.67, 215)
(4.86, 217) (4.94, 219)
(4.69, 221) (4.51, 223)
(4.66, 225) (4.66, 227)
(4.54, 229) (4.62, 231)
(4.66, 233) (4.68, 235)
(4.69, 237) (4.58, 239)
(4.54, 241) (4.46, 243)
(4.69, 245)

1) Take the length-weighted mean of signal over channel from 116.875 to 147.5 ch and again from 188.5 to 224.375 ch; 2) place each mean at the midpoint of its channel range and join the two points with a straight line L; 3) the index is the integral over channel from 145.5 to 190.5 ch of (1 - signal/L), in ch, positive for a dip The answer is 0.5 ch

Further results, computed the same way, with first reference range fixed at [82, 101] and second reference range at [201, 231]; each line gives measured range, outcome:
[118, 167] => 0.81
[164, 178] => 0.18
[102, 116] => -0.21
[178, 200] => 0.71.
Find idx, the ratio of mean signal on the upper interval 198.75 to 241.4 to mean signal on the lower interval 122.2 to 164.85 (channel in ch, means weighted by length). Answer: 1.02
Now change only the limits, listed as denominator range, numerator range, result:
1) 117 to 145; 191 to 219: 1.02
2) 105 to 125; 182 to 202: 0.98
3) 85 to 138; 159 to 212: 0.99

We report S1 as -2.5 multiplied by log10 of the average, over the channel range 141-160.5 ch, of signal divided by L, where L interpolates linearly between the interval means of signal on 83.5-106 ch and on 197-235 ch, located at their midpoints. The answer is 0.02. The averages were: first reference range 4.71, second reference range 4.67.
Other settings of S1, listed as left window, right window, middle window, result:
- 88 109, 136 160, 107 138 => 0.020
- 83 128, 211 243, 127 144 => 0.013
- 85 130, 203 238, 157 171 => 0.009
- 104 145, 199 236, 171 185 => 0.023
